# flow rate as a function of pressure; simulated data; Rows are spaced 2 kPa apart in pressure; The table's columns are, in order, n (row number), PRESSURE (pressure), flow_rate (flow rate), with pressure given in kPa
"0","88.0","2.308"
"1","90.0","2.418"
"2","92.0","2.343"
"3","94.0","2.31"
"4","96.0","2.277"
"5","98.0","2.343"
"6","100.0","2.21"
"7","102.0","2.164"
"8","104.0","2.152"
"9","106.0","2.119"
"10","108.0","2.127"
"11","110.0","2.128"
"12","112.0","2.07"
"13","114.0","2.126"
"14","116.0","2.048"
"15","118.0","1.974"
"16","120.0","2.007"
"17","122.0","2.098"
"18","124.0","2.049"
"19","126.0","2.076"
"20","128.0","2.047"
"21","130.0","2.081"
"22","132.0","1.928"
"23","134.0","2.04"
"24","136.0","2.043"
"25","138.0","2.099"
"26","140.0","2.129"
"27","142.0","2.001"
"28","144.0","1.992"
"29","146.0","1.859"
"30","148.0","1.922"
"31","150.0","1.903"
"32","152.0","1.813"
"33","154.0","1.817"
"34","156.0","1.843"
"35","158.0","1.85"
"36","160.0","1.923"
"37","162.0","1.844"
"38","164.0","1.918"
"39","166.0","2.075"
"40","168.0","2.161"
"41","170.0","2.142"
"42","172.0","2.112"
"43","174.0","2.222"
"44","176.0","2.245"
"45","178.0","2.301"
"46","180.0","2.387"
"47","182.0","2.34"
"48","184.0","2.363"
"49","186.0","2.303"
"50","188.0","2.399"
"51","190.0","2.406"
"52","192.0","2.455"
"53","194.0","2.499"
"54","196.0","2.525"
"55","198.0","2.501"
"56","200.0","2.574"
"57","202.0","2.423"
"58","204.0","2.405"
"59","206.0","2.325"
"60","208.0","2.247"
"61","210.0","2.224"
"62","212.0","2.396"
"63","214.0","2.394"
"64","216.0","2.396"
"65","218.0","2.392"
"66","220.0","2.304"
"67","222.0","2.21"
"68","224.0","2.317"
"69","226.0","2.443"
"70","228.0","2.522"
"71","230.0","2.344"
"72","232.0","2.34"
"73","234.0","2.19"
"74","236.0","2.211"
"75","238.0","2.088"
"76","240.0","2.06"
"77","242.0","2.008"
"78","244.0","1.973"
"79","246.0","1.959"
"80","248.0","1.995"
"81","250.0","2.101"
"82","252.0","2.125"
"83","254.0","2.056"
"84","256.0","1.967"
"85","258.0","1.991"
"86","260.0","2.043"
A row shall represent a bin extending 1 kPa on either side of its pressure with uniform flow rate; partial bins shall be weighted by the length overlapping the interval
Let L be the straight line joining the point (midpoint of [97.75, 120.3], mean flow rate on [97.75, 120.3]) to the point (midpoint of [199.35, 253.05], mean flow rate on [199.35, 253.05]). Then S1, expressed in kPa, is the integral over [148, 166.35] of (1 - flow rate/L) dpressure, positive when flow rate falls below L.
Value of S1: 2.5 kPa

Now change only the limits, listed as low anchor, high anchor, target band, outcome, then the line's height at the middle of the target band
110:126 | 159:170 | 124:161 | 1.1 kPa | 2.03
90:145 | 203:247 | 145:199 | 1.0 kPa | 2.19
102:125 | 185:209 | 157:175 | 2.1 kPa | 2.3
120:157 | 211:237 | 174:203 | -2.7 kPa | 2.19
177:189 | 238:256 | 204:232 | -2.2 kPa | 2.18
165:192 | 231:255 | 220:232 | -1.2 kPa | 2.14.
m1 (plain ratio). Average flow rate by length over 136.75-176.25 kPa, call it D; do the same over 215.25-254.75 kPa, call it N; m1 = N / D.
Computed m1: 1.11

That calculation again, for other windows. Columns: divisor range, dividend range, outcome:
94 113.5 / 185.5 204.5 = 1.12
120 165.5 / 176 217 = 1.21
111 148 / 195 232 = 1.17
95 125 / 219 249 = 1.03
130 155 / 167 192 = 1.16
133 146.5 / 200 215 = 1.16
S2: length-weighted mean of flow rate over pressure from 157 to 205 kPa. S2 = 2.27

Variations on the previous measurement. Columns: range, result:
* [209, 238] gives 2.33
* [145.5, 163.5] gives 1.87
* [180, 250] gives 2.31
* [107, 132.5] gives 2.06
